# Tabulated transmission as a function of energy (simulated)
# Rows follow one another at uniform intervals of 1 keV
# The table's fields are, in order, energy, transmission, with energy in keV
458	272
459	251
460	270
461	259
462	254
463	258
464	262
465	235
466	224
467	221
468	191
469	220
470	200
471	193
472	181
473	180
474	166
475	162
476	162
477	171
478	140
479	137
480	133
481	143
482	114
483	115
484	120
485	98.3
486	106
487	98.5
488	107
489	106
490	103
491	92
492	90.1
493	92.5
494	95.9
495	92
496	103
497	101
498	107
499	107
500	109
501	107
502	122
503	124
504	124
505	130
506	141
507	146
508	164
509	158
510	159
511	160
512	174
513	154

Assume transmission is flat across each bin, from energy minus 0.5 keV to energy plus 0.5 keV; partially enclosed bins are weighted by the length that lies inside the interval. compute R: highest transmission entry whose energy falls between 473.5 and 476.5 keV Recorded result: 166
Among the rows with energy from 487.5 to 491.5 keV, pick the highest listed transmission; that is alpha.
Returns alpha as 107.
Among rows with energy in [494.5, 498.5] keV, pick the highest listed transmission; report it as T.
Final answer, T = 107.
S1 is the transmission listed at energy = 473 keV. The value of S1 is 180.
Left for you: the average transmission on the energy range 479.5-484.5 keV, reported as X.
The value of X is 125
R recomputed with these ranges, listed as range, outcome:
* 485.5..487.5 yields 106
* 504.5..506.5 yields 141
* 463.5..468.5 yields 262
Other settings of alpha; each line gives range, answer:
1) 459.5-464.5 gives 270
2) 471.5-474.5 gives 181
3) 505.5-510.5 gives 164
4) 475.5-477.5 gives 171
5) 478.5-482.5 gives 143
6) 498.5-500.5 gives 109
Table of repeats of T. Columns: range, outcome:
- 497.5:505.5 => 130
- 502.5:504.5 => 124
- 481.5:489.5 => 120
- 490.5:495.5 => 95.9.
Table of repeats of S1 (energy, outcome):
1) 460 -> 270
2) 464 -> 262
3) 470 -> 200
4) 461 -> 259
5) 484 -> 120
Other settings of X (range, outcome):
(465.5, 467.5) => 222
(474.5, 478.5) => 159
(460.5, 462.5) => 256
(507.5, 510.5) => 160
